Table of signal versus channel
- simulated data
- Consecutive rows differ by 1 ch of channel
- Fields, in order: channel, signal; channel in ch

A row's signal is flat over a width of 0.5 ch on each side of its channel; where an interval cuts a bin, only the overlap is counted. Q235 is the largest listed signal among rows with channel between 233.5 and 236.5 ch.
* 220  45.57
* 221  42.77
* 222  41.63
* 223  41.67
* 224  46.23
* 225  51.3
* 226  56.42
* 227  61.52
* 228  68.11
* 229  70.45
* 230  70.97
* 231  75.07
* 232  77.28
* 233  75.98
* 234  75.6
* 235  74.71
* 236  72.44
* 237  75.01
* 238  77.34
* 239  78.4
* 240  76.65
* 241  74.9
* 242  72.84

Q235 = 75.6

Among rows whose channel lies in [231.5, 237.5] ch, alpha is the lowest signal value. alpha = 72.44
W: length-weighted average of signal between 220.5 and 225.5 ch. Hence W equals 44.7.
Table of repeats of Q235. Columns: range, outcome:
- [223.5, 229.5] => 70.45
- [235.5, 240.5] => 78.4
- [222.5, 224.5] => 46.23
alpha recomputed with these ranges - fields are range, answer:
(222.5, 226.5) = 41.67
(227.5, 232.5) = 68.11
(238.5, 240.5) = 76.65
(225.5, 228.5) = 56.42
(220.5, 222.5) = 41.63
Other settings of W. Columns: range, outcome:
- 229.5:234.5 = 75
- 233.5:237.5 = 74.4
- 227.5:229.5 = 69.3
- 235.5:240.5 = 76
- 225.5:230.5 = 65.5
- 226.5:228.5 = 64.8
